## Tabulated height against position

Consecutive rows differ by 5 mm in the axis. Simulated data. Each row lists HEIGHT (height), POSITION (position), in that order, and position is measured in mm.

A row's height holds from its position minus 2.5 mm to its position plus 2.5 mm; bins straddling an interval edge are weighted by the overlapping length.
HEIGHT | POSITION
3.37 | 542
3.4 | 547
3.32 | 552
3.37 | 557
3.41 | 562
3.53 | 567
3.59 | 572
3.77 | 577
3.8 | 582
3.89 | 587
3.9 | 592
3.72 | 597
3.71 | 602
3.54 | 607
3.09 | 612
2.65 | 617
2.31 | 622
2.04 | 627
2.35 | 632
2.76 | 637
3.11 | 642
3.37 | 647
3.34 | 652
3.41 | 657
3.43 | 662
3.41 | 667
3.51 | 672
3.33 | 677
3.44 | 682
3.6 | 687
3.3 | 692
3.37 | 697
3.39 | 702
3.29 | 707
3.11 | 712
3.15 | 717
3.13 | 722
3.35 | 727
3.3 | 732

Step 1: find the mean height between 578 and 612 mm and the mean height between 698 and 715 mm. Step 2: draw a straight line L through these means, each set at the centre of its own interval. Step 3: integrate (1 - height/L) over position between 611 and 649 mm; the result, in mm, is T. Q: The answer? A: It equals 9.4 mm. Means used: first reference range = 3.71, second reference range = 3.27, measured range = 2.69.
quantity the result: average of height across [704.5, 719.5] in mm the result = 3.18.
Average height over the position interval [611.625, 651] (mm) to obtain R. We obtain 2.71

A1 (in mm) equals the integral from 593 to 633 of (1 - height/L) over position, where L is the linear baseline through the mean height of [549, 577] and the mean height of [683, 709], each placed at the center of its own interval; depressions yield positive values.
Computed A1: 5.3 mm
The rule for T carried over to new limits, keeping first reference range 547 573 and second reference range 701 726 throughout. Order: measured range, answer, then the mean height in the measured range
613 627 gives 3.7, 2.47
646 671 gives -0.8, 3.4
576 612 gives -3.5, 3.71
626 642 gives 3.8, 2.53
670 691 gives -1.3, 3.46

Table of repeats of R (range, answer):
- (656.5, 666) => 3.42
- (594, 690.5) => 3.17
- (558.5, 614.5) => 3.63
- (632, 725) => 3.28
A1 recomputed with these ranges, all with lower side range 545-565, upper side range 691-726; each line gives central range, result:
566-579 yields -1.1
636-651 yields 0.8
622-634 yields 4.0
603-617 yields 0.4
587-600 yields -1.8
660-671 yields -0.5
